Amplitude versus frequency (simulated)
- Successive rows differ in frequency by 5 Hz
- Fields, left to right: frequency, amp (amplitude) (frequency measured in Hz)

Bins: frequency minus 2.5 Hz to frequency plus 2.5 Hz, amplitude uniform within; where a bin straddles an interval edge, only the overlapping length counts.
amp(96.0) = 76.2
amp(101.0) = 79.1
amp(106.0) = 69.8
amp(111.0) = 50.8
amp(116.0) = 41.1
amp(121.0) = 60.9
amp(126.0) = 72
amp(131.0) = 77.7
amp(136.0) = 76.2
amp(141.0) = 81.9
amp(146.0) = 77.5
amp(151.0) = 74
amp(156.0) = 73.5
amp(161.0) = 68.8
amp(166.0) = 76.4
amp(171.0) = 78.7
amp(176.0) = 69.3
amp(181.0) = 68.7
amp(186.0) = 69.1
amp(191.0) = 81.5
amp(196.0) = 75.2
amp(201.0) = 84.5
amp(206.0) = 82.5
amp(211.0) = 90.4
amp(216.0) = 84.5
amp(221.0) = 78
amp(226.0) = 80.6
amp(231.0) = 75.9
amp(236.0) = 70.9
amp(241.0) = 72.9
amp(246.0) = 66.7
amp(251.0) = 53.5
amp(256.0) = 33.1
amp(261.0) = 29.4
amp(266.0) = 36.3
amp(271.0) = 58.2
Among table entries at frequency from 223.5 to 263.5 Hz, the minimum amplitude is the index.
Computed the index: 29.4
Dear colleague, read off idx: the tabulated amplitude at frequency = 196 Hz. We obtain 75.2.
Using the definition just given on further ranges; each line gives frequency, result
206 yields 82.5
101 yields 79.1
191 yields 81.5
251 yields 53.5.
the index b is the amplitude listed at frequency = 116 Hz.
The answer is 41.1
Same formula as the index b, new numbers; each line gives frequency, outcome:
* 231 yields 75.9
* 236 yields 70.9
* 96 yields 76.2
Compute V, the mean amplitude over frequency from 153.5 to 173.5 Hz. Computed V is 74.3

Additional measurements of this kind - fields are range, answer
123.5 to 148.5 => 77.1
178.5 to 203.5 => 75.8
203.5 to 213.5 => 86.5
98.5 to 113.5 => 66.6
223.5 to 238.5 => 75.8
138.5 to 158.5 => 76.7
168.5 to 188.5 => 71.5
